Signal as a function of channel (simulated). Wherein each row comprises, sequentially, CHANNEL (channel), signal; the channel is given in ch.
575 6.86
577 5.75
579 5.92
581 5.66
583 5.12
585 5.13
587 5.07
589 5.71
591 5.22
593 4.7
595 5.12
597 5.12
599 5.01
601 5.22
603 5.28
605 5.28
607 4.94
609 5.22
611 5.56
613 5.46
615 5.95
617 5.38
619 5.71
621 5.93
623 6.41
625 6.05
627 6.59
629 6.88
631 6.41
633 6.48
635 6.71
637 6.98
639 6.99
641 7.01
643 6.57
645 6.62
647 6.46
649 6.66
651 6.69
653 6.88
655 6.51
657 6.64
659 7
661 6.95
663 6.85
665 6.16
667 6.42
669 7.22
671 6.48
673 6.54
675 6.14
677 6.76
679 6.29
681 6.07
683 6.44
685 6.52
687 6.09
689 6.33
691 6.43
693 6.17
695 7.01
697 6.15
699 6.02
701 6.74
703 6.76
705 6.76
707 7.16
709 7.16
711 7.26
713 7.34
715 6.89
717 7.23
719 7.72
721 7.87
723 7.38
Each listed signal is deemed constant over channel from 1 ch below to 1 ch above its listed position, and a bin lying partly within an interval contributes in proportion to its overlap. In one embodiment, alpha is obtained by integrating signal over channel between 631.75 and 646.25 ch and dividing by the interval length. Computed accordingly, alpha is 6.75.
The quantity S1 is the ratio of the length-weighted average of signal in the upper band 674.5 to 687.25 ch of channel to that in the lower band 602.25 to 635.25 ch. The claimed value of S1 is 1.1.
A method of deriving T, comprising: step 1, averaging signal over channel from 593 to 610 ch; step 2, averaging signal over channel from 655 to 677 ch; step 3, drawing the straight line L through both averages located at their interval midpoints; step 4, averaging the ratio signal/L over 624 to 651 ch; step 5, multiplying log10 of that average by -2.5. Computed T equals -0.12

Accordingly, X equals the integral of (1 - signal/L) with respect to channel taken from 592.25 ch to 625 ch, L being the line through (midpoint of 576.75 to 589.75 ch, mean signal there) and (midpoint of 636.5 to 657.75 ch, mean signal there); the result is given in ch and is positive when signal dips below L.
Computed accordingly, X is 3.0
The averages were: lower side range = 5.46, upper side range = 6.72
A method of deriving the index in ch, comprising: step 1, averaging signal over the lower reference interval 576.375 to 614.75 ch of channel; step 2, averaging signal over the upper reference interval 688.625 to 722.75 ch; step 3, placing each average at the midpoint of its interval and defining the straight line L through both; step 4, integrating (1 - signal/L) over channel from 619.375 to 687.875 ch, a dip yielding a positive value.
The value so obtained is -4.8 ch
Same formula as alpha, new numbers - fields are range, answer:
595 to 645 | 5.96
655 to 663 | 6.82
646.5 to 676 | 6.64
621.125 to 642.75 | 6.62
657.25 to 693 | 6.5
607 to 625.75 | 5.69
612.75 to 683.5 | 6.49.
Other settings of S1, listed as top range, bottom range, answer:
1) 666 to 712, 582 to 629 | 1.20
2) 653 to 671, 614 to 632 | 1.09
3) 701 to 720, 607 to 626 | 1.25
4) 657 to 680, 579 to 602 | 1.27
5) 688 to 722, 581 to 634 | 1.23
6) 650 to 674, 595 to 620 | 1.25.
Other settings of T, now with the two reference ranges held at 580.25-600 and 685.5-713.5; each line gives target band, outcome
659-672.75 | -0.083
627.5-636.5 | -0.157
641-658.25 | -0.116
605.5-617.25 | 0.011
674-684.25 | 0.006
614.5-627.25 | -0.070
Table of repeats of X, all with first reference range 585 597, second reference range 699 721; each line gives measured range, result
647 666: -1.4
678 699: 1.3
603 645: -3.0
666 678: -0.2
